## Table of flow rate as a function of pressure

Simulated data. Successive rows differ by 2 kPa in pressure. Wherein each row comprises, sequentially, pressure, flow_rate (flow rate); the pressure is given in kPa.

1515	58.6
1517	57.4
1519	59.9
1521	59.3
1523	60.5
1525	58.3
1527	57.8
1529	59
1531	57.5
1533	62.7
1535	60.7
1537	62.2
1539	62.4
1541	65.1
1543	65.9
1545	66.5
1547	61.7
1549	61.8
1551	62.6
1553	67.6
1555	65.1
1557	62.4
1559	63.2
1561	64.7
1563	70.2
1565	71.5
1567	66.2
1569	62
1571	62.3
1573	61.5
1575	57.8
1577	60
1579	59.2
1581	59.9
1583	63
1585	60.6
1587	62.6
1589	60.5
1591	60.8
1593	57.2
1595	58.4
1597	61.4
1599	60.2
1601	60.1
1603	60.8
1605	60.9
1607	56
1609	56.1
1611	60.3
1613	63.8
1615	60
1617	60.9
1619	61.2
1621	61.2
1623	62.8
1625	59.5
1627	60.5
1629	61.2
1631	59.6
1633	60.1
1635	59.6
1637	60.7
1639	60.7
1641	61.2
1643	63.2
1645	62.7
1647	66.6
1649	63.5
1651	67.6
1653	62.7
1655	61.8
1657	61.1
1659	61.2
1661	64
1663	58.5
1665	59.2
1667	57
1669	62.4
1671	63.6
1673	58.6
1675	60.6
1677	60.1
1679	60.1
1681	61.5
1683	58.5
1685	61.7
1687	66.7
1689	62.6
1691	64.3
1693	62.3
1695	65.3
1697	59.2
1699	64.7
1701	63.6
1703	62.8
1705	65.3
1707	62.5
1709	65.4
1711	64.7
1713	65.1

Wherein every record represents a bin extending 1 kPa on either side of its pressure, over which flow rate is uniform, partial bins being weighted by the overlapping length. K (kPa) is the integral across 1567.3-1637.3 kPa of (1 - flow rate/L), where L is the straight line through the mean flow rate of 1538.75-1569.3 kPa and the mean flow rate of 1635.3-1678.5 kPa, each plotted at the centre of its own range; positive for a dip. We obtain 3.4 kPa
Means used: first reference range 65.1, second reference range 61.7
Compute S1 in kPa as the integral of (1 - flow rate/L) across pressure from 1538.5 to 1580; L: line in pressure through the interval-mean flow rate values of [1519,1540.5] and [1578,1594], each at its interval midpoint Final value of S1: -2.4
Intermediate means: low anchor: 60.2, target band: 63.8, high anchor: 60.5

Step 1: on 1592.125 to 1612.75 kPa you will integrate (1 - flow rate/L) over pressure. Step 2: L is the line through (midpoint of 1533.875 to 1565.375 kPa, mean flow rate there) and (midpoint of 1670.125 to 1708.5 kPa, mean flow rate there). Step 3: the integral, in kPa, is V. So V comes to 1.4 kPa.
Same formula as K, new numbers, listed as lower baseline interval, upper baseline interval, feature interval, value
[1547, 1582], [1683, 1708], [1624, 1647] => 0.8 kPa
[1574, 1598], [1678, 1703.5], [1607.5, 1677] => 0.2 kPa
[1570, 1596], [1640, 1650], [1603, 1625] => 0.6 kPa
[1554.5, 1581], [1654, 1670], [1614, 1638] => 0.4 kPa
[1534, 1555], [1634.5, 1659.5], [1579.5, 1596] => 0.8 kPa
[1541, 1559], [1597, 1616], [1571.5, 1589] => 0.4 kPa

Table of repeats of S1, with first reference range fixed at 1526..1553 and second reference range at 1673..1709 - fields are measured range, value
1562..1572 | -0.7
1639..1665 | -0.1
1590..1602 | 0.5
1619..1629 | 0.2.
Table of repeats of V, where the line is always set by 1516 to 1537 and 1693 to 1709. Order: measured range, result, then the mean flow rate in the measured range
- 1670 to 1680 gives 0.4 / 60.6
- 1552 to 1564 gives -1.1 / 65.5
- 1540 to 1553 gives -0.9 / 64.2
